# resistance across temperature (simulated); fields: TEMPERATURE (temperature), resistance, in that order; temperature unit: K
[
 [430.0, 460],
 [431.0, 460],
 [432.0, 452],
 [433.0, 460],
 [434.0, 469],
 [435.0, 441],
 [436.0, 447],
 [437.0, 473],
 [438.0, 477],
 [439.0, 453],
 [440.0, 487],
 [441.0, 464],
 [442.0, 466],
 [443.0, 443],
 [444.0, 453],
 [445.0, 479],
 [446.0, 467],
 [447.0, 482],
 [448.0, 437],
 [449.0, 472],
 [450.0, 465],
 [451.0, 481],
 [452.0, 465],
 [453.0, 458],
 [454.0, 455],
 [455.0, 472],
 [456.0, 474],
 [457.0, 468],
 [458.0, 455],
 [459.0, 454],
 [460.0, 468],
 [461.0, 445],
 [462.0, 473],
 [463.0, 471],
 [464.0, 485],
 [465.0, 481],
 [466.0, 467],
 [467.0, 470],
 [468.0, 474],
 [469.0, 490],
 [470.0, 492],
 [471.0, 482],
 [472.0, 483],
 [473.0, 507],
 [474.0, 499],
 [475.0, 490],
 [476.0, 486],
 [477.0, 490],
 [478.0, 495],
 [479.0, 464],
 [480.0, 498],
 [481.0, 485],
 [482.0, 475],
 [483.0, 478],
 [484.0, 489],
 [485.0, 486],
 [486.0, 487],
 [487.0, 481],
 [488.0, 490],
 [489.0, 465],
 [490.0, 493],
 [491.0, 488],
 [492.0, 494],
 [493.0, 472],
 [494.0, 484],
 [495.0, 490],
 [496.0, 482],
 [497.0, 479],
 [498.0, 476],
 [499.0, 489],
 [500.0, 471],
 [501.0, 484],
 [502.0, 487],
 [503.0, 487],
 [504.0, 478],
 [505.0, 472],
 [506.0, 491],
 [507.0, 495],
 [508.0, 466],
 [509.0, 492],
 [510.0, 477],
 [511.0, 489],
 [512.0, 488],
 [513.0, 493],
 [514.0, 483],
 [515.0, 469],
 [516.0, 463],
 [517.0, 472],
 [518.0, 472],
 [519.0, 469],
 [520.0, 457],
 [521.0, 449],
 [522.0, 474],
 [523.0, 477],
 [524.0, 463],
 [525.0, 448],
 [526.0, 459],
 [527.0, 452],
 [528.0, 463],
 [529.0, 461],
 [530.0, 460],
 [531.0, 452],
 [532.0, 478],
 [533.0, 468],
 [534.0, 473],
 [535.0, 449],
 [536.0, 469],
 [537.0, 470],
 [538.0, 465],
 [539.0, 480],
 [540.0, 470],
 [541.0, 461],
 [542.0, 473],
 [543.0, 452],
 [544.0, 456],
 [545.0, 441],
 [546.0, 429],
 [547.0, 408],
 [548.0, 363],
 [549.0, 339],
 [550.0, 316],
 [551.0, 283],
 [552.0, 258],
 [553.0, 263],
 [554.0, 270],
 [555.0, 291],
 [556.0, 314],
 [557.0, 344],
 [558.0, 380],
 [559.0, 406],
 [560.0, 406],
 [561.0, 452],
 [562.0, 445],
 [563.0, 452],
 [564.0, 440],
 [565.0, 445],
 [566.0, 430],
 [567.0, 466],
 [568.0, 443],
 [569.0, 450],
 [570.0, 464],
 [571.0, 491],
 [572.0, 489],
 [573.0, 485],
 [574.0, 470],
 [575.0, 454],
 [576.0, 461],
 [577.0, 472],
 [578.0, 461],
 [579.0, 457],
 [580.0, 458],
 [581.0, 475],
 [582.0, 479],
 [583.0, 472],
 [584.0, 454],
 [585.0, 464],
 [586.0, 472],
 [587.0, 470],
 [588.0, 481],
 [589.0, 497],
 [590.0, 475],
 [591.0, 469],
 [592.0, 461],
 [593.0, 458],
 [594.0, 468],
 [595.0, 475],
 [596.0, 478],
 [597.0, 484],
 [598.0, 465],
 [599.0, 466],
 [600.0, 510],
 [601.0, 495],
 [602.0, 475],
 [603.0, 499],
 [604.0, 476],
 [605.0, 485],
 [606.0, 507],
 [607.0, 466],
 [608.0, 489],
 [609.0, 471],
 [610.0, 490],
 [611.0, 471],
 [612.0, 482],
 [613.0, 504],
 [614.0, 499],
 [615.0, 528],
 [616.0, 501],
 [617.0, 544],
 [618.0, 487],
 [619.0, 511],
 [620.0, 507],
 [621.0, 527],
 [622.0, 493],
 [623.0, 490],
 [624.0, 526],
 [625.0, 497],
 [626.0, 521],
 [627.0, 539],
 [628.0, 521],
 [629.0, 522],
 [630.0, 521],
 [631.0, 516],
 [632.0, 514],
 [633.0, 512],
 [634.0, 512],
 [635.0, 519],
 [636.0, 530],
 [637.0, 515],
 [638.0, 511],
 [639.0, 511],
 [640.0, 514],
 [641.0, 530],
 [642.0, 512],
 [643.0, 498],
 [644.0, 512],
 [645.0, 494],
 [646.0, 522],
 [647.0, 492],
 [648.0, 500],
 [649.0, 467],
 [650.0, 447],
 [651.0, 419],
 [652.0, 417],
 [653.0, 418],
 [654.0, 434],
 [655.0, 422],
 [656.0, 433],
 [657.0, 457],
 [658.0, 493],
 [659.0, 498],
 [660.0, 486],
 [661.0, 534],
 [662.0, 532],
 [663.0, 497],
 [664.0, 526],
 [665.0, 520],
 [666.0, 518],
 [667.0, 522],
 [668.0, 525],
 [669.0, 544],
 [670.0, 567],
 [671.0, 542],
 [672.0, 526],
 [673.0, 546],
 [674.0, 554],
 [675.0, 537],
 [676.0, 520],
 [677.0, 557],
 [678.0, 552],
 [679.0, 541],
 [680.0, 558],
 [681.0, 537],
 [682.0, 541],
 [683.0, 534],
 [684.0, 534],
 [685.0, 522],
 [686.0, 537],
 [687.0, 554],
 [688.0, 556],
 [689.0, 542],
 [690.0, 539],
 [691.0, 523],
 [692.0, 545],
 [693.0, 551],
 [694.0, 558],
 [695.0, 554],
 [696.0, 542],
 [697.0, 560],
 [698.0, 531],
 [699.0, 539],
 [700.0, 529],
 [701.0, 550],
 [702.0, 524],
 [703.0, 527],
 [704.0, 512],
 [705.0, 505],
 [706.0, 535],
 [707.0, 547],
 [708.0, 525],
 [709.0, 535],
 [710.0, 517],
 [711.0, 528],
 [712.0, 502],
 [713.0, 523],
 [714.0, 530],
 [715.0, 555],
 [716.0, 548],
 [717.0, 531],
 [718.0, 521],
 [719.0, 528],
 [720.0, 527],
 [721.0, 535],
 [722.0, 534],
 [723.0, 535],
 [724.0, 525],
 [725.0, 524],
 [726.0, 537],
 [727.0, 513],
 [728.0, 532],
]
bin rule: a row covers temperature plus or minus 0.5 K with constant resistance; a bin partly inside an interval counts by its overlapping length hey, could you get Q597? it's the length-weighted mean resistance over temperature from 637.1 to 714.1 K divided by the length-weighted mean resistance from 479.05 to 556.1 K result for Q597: 1.1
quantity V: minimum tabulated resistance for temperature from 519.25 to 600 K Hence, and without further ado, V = 258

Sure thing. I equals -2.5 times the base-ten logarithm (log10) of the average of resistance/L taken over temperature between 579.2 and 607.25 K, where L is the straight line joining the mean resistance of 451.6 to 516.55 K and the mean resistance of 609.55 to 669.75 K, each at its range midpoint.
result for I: 0.04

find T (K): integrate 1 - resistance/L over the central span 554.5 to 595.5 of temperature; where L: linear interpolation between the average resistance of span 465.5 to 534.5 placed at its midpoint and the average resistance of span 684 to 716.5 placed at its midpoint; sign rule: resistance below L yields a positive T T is 4.2 K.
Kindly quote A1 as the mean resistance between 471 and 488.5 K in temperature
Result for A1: 487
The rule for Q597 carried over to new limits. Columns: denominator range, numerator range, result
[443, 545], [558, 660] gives 1.01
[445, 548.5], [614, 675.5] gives 1.07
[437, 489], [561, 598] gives 0.98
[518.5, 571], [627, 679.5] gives 1.19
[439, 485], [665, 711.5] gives 1.13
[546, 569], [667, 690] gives 1.44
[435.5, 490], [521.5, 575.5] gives 0.90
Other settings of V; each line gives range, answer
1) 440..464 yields 437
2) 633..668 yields 417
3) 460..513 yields 445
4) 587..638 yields 458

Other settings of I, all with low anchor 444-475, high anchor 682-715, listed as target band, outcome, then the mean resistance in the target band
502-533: 0.04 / 472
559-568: 0.14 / 440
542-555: 0.35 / 358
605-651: 0.03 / 504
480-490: -0.01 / 483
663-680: -0.02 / 537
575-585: 0.09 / 465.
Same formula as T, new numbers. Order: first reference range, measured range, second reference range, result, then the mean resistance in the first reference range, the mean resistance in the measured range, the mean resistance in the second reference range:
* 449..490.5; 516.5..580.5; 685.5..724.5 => 8.3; 478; 433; 535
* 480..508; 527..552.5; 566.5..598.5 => 2.5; 483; 430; 469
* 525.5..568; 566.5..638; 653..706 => -4.1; 416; 488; 526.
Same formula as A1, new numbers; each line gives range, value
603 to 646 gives 507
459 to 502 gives 482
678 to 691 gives 541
